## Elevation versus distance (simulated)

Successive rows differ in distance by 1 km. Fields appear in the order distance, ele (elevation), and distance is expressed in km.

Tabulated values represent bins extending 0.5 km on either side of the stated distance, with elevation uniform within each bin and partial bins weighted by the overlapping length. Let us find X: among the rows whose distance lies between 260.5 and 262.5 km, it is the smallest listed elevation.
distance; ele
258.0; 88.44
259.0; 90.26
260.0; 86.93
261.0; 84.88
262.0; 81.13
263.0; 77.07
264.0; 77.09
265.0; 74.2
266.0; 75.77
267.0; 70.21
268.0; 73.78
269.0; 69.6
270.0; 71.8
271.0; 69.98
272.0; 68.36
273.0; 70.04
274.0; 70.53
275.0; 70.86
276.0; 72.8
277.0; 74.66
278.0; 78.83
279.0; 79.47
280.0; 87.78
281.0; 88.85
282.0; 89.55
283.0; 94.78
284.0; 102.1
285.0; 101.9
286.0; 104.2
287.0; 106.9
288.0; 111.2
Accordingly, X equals 81.13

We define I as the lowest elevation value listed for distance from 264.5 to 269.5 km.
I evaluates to 69.6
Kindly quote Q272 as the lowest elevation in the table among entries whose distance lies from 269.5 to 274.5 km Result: 68.36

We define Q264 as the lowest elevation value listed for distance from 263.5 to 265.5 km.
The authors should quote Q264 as 74.2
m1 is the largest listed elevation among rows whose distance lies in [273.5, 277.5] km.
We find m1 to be 74.66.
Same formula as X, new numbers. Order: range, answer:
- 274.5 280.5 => 70.86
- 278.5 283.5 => 79.47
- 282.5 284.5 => 94.78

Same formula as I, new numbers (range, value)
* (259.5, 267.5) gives 70.21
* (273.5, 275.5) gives 70.53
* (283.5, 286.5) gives 101.9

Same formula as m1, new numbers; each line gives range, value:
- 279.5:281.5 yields 88.85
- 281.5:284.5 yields 102.1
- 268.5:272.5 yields 71.8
